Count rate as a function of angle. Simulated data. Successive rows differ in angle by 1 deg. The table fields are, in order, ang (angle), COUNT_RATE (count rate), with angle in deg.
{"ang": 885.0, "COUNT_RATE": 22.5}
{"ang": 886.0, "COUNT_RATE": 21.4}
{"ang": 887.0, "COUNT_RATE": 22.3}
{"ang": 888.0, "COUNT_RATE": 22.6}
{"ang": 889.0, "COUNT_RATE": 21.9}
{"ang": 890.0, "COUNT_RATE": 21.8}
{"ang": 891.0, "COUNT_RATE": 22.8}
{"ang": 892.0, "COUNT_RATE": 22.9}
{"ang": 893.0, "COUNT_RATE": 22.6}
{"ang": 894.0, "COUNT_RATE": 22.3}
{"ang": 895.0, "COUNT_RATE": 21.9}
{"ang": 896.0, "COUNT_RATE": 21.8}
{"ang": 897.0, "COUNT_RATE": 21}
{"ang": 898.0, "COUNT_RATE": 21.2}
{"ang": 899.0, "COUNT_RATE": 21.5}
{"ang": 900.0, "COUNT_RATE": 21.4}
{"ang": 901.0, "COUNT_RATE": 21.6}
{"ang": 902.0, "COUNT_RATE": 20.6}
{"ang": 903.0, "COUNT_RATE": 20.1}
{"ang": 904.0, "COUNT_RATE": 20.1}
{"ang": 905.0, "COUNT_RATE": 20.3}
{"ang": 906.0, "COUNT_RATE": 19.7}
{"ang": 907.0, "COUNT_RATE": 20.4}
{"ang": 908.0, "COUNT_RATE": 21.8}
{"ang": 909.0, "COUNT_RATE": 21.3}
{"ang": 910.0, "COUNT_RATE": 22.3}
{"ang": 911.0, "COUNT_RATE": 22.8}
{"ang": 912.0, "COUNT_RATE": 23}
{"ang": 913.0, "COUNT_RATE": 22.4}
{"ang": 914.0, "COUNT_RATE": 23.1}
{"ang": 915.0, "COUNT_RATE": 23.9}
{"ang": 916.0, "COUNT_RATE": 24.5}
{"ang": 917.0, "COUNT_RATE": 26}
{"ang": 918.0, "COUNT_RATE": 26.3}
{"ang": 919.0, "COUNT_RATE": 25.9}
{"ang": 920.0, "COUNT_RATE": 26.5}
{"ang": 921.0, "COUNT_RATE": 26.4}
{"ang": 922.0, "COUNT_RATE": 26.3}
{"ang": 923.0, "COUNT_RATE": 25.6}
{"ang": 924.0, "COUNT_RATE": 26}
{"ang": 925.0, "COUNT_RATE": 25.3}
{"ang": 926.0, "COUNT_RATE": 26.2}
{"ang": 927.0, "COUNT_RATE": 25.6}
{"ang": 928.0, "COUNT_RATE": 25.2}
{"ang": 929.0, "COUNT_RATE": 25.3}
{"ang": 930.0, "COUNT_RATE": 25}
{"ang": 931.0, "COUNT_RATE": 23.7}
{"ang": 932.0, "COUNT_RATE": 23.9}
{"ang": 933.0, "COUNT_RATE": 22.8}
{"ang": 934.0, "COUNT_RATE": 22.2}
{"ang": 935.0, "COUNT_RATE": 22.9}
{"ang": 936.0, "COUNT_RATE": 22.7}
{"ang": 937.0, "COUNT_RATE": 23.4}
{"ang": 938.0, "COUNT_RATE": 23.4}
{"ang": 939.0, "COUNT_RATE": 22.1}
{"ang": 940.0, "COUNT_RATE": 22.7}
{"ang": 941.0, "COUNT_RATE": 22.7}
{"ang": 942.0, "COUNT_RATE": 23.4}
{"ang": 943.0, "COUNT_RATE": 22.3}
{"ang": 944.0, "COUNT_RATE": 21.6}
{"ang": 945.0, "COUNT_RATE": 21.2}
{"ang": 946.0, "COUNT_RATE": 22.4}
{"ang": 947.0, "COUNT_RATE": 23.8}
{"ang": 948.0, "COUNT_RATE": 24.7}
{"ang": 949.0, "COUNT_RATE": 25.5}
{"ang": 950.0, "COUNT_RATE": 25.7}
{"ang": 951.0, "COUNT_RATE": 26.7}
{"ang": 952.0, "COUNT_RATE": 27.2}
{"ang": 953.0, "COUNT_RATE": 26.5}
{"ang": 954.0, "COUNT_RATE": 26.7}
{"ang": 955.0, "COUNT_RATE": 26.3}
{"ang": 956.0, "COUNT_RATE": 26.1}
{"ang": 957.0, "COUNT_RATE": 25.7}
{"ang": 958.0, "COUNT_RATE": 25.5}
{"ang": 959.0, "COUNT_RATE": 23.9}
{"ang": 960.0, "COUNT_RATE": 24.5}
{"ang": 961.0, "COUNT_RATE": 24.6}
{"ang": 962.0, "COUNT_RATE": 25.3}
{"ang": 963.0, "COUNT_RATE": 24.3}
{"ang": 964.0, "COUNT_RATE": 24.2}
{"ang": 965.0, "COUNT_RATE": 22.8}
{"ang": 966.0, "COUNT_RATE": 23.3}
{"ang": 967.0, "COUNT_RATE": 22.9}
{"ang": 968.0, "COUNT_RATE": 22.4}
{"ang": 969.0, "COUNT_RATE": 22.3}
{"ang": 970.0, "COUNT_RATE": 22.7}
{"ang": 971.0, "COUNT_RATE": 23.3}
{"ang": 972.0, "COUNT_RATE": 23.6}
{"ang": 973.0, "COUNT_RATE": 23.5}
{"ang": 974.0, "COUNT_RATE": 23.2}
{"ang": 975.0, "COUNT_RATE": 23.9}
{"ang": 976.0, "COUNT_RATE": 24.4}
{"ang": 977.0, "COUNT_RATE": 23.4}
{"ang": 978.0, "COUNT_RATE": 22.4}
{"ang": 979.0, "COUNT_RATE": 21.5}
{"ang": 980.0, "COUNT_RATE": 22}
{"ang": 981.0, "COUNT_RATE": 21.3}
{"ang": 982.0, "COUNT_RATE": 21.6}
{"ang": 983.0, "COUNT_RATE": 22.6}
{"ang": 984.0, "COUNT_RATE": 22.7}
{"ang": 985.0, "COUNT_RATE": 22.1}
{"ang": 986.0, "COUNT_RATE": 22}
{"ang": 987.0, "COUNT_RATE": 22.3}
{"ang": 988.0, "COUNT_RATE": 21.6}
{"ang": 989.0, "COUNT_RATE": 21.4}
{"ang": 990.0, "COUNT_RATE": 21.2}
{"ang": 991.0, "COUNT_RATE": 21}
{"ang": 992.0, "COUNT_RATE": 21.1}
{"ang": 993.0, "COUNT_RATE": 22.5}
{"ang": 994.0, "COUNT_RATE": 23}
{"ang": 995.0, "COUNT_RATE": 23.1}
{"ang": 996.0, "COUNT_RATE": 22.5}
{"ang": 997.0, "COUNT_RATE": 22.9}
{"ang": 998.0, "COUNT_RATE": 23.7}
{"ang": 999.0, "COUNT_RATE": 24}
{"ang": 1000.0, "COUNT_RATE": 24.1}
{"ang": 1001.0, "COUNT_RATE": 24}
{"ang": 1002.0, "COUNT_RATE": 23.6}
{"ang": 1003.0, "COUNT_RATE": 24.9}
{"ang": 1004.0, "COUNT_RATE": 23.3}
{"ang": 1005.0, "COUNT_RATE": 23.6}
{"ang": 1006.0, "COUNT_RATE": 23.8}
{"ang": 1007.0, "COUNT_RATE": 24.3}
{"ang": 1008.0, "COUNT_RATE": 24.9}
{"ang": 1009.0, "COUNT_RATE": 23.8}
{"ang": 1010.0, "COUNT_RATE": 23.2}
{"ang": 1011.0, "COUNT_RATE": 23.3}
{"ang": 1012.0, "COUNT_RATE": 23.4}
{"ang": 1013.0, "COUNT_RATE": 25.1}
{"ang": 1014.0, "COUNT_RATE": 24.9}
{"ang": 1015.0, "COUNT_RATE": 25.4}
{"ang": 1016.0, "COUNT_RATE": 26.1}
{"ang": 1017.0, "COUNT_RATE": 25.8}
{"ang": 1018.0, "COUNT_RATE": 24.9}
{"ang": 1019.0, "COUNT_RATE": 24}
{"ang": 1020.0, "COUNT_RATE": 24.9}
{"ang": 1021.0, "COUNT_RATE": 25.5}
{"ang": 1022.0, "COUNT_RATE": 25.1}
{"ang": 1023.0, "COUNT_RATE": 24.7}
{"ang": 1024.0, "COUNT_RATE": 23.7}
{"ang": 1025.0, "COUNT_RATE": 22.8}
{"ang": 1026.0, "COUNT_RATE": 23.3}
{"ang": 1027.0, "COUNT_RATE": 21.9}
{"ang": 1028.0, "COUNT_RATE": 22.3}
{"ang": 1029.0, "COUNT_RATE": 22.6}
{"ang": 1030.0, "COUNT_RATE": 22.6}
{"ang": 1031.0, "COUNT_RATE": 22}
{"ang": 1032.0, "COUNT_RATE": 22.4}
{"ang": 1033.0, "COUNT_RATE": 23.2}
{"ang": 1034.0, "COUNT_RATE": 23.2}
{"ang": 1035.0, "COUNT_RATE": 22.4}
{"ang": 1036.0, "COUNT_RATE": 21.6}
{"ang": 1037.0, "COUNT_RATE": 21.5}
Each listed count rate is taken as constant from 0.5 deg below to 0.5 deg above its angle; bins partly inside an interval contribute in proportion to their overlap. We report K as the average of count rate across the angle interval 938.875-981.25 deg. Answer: 23.9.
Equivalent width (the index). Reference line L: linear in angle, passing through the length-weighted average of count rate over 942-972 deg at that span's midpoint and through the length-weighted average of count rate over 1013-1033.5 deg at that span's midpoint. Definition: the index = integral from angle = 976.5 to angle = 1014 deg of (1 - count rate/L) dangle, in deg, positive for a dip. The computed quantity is 1.8 deg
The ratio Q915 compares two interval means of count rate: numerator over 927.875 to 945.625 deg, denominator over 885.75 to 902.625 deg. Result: 1.06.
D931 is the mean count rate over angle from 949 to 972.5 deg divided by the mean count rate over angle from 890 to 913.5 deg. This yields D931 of 1.14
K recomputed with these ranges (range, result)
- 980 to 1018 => 23.3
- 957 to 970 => 23.9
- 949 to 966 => 25.3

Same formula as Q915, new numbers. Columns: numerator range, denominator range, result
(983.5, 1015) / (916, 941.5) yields 0.94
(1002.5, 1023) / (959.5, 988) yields 1.07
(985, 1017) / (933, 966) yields 0.97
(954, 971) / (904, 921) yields 1.05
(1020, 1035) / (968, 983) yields 1.02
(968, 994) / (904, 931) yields 0.93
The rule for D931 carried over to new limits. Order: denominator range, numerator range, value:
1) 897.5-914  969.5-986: 1.07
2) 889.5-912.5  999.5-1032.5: 1.11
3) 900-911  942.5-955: 1.17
